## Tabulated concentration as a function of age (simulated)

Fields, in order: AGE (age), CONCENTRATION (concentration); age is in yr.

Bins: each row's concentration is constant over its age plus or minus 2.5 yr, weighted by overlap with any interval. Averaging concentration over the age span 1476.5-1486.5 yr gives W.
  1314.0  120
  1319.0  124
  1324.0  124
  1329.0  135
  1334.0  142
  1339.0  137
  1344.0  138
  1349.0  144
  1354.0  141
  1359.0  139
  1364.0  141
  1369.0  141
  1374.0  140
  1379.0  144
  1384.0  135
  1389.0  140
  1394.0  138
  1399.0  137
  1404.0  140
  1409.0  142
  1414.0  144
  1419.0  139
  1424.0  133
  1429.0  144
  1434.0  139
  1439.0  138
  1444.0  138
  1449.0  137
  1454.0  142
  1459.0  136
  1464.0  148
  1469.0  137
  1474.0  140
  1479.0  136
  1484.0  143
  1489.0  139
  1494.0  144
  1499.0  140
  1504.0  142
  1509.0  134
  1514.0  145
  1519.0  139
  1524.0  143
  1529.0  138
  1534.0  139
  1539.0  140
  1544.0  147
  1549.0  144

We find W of 140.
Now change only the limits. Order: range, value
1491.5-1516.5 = 141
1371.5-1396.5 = 139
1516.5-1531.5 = 140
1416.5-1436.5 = 139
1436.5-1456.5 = 139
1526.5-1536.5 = 138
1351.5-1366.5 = 140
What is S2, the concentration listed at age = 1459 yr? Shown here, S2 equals 136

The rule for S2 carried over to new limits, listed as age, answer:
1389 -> 140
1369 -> 141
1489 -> 139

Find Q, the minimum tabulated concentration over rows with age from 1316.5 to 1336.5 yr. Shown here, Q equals 124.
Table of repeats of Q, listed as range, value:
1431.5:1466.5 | 136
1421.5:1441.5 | 133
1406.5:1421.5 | 139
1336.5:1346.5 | 137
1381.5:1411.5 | 135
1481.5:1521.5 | 134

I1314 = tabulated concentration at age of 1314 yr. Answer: 120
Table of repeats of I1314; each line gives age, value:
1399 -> 137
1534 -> 139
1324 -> 124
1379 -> 144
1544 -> 147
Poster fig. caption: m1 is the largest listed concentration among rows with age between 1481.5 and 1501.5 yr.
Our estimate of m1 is 144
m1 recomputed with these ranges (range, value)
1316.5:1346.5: 142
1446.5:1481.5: 148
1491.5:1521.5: 145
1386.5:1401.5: 140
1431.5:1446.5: 139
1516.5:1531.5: 143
